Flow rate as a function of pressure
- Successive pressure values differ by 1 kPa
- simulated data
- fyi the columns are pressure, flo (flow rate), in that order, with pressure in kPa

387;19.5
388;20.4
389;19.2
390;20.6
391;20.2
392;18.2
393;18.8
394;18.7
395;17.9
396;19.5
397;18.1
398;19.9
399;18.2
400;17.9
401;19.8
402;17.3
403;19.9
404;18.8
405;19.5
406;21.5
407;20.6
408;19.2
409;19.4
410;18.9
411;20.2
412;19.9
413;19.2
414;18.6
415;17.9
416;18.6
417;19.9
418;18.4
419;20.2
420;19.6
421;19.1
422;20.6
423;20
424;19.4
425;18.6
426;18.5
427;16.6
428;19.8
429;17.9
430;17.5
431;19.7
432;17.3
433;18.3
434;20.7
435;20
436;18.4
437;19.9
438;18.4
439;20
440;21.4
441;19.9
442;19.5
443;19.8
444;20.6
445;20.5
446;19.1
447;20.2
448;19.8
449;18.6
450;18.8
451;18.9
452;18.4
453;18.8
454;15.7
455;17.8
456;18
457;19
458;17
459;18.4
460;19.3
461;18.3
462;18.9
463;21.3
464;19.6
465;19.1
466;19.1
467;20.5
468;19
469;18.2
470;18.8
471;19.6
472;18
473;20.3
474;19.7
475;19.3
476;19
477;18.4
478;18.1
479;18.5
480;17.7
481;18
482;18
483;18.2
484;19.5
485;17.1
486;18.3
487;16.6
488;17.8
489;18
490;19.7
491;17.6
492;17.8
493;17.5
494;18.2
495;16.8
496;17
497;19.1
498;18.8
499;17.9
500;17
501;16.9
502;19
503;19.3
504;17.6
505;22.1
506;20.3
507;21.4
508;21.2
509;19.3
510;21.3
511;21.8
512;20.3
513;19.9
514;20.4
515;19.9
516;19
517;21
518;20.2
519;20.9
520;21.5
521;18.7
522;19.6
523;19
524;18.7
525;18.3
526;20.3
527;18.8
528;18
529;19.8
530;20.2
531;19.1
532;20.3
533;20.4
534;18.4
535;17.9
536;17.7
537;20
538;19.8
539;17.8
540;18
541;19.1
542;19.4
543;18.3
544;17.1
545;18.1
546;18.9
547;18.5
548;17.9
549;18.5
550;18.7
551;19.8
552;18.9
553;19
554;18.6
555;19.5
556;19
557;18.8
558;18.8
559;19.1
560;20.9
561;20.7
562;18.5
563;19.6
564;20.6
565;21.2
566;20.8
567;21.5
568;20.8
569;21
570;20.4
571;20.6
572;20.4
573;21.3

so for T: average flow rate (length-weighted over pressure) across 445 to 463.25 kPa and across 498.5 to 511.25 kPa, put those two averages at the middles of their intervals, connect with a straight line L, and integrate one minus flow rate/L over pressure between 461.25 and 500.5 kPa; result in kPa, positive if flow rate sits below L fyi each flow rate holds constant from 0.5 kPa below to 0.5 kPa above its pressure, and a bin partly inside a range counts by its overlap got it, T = 1.3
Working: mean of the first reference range 18.7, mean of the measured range 18.5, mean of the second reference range 19.6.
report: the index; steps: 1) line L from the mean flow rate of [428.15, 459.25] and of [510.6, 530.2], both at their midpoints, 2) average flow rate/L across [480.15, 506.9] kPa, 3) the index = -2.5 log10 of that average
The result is 0.07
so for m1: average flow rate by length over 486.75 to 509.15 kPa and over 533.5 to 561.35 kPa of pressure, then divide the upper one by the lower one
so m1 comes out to 1.0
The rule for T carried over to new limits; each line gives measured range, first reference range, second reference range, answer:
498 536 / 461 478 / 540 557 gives -1.35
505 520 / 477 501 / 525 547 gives -1.75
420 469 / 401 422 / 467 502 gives -0.51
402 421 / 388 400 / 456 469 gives -0.35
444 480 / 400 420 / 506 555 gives 0.80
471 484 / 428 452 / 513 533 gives 0.55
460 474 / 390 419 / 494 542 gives -0.03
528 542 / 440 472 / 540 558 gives -0.25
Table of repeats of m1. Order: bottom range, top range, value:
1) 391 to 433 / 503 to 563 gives 1.02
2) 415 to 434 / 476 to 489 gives 0.95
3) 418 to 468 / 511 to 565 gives 1.01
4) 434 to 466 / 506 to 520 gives 1.07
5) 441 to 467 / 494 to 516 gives 1.02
